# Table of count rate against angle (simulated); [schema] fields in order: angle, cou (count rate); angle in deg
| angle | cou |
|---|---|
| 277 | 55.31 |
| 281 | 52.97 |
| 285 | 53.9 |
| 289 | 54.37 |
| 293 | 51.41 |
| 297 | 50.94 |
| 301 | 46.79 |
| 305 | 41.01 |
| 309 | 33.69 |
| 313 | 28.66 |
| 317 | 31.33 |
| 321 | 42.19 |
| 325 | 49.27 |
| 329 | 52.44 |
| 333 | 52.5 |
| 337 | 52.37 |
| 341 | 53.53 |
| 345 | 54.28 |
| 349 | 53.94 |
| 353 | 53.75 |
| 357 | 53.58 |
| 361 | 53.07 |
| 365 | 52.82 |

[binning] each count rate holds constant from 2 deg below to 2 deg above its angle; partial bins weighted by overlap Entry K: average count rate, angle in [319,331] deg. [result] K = 48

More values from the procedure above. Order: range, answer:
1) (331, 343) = 52.8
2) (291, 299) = 51.2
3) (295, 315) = 40.2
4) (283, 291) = 54.1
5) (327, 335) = 52.5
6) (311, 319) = 30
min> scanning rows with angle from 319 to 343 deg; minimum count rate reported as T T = 42.19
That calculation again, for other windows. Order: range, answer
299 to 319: 28.66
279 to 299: 50.94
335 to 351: 52.37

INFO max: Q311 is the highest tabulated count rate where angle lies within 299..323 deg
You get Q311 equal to 46.79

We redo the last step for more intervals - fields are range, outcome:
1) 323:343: 53.53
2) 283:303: 54.37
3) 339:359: 54.28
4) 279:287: 53.9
